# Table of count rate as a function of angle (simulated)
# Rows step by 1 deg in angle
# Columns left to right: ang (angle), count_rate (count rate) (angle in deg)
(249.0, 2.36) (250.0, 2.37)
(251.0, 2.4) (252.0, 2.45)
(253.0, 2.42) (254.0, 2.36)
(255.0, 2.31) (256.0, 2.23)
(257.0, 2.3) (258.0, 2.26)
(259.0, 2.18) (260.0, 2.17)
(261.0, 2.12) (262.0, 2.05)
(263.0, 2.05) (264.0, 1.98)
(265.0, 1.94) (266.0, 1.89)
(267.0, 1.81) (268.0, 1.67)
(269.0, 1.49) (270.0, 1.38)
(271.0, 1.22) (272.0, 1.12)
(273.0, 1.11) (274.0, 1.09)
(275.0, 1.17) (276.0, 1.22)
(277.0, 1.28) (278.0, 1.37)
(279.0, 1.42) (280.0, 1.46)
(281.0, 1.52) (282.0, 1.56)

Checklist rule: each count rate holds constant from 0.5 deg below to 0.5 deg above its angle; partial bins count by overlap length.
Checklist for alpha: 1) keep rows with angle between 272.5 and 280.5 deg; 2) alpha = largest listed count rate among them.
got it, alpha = 1.46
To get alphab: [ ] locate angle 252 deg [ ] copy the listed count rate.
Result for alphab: 2.45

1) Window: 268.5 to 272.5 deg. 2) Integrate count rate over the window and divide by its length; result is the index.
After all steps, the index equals 1.3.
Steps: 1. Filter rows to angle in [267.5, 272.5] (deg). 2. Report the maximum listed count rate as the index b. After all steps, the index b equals 1.67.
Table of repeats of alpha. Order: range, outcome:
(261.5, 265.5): 2.05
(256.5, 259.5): 2.3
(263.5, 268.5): 1.98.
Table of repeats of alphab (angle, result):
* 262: 2.05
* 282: 1.56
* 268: 1.67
